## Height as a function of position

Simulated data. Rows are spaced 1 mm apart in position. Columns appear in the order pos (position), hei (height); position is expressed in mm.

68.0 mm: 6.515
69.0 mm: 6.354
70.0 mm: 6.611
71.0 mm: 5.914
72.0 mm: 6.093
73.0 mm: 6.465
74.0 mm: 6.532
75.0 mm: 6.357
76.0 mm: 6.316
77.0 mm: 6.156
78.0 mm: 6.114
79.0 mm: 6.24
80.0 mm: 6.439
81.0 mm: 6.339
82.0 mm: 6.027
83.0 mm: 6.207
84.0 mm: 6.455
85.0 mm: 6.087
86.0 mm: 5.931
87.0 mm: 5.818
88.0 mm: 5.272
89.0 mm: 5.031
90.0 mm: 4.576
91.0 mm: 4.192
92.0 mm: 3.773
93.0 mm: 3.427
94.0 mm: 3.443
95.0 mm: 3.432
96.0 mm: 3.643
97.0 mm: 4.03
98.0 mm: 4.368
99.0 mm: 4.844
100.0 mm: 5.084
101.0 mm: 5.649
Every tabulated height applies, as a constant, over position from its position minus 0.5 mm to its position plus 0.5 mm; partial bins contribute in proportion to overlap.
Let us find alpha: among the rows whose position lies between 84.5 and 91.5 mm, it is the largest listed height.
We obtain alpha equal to 6.087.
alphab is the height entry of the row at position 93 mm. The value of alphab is 3.427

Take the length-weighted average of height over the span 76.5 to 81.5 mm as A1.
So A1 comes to 6.26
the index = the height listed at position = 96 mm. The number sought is 3.643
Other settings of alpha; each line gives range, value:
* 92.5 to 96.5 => 3.643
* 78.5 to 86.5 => 6.455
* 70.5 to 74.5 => 6.532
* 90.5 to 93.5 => 4.192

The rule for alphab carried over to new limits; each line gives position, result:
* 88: 5.272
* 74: 6.532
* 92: 3.773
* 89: 5.031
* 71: 5.914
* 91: 4.192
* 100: 5.084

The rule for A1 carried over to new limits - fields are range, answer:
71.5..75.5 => 6.36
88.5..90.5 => 4.8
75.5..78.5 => 6.2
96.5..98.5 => 4.2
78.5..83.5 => 6.25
